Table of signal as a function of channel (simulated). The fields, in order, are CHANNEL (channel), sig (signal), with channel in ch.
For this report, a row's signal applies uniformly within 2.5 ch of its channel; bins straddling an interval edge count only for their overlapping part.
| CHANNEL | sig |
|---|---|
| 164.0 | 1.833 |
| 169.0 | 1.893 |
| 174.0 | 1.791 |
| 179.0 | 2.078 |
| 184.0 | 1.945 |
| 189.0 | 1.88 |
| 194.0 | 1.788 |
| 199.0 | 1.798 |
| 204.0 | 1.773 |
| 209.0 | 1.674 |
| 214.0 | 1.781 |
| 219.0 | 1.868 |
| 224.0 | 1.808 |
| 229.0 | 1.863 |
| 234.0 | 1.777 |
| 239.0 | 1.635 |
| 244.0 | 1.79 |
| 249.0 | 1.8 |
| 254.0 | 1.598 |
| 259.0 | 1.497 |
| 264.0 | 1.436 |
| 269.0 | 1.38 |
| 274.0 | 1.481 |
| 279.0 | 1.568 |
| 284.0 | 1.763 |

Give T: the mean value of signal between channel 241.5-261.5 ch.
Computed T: 1.67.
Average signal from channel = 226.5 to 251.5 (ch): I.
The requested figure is 1.77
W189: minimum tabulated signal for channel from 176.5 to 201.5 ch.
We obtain 1.788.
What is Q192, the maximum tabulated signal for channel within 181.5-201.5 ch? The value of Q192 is 1.945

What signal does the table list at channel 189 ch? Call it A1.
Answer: 1.88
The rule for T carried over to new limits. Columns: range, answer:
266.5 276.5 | 1.43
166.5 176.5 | 1.84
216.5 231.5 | 1.85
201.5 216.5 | 1.74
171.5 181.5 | 1.93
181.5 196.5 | 1.87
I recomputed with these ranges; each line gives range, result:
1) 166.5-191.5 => 1.92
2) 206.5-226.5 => 1.78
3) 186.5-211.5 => 1.78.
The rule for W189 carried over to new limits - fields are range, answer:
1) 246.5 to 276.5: 1.38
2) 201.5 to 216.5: 1.674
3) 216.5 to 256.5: 1.598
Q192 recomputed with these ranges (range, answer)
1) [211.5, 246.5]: 1.868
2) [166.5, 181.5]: 2.078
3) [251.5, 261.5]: 1.598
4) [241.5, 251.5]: 1.8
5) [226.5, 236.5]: 1.863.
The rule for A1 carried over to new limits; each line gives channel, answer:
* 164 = 1.833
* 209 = 1.674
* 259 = 1.497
